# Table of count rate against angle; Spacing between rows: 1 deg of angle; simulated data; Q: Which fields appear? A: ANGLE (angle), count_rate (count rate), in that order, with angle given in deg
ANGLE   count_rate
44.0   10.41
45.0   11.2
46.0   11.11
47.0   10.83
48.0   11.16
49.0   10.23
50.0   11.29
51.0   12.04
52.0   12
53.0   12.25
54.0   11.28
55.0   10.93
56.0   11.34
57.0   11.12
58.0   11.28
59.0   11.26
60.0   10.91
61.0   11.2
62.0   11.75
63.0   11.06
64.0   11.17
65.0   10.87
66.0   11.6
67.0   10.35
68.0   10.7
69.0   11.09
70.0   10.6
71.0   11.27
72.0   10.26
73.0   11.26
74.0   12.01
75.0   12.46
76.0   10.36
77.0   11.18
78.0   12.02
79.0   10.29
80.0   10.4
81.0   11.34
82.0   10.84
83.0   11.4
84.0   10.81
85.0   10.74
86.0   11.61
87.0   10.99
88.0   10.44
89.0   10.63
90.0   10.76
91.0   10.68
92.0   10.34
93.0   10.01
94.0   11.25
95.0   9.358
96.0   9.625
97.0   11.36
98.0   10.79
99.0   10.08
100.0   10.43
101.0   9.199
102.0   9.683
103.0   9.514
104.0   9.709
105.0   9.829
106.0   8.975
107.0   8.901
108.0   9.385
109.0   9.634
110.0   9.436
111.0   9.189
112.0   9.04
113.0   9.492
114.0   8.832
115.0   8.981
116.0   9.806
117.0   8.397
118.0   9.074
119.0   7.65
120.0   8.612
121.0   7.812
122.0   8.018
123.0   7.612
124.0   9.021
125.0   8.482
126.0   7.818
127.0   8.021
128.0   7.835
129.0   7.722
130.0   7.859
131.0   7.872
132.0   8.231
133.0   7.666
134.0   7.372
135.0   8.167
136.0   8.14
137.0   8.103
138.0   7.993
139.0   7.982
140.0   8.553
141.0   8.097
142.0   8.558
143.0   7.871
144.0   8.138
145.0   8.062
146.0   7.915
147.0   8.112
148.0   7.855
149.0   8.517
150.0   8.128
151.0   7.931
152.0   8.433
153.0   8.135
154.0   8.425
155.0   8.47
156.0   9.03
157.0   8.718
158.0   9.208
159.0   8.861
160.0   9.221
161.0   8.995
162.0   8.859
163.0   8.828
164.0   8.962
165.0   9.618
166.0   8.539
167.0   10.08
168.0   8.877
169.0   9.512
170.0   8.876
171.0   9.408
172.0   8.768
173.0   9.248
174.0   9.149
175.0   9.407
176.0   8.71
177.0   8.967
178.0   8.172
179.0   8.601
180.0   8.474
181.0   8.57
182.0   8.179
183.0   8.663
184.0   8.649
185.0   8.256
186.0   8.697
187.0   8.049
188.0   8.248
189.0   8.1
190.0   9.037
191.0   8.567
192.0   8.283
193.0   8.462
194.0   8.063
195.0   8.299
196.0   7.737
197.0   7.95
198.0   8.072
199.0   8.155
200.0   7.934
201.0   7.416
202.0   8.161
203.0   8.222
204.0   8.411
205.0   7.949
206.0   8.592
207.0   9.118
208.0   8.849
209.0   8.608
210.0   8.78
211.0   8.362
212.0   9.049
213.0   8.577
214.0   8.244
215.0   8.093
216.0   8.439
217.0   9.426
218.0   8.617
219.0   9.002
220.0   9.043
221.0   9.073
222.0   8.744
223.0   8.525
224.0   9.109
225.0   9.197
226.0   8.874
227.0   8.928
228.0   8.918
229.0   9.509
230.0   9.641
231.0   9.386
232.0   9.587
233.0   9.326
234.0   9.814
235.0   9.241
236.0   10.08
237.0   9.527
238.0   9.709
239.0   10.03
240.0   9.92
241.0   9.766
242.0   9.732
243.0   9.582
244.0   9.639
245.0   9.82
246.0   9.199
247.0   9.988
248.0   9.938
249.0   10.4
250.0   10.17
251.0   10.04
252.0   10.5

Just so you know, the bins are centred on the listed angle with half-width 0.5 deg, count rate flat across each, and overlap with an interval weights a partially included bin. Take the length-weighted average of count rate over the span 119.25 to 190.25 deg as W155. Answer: 8.46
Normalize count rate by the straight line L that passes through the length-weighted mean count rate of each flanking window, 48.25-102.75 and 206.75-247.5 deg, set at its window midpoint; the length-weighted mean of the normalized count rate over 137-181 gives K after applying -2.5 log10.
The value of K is 0.15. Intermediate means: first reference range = 10.9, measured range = 8.65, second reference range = 9.2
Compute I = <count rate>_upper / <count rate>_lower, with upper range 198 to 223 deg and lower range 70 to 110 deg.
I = 0.8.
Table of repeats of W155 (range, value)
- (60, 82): 11.1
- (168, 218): 8.53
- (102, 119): 9.23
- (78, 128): 9.68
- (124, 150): 8.06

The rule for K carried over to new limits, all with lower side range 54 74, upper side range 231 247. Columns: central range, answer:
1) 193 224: 0.17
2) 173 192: 0.18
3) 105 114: 0.16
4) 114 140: 0.28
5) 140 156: 0.26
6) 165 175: 0.12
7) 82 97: 0.02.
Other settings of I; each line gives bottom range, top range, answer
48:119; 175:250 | 0.84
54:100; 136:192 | 0.79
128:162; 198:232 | 1.05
